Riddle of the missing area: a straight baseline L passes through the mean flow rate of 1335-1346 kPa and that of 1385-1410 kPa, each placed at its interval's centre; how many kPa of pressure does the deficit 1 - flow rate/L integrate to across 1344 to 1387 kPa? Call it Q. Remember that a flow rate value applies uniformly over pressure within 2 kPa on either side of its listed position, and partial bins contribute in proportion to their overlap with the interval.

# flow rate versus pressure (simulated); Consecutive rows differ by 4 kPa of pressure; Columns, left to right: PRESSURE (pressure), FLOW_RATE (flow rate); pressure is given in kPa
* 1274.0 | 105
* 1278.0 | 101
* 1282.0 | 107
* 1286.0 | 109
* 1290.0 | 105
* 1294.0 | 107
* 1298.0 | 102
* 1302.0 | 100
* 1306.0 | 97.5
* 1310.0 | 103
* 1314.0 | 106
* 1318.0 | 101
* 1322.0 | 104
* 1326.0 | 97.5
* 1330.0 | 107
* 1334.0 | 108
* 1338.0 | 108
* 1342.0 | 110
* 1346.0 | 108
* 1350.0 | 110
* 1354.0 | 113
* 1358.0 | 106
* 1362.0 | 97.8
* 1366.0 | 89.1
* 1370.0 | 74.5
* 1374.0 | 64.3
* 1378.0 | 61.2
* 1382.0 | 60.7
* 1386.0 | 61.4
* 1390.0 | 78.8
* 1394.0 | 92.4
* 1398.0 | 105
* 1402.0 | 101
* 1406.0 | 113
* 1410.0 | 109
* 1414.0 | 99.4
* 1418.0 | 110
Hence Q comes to 6.9 kPa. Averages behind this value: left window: 109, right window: 94.5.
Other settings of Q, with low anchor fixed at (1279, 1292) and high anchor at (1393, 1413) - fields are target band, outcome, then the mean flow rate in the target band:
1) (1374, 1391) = 6.5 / 64.6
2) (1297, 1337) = 1.2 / 103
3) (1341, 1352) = -0.4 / 109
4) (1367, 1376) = 2.9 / 71.6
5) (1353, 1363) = 0.0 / 106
